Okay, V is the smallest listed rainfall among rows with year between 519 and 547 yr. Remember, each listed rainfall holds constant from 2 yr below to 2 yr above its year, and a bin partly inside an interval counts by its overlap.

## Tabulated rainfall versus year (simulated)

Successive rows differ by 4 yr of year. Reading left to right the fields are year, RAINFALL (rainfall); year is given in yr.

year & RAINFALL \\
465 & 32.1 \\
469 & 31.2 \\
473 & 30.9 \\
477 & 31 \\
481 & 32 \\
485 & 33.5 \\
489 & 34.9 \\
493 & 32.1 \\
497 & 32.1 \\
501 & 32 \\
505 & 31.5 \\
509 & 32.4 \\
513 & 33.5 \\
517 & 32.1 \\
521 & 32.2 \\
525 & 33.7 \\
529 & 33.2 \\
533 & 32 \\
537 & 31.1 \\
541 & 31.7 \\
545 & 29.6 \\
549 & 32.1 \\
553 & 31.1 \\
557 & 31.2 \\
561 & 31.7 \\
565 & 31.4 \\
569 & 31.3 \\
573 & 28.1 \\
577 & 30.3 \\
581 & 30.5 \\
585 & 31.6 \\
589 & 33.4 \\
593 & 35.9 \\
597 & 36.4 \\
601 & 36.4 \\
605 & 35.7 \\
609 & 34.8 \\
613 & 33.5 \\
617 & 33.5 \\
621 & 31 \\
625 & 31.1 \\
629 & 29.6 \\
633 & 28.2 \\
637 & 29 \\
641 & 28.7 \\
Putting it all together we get 29.6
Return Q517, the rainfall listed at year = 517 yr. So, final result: 32.1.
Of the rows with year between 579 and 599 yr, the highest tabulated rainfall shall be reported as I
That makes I 36.4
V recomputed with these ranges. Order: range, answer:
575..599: 30.3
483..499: 32.1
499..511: 31.5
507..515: 32.4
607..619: 33.5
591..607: 35.7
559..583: 28.1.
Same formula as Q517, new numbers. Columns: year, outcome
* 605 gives 35.7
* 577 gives 30.3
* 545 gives 29.6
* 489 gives 34.9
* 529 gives 33.2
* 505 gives 31.5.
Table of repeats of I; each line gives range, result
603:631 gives 35.7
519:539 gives 33.7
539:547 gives 31.7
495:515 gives 33.5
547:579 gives 32.1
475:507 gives 34.9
